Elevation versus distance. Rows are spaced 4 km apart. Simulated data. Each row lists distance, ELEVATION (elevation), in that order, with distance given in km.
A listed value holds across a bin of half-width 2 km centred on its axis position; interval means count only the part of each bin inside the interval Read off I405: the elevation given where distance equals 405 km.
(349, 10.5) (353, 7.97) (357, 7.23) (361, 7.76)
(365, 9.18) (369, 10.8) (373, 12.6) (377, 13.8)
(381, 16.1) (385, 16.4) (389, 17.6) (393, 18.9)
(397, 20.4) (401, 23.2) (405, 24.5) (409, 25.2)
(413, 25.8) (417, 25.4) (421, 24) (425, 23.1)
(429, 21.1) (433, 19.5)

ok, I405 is 24.5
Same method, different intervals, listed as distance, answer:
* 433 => 19.5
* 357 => 7.23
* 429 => 21.1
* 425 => 23.1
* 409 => 25.2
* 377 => 13.8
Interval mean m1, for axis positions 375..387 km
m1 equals 15.4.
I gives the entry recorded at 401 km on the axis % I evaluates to 23.2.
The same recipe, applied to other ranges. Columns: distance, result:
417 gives 25.4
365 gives 9.18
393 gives 18.9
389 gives 17.6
